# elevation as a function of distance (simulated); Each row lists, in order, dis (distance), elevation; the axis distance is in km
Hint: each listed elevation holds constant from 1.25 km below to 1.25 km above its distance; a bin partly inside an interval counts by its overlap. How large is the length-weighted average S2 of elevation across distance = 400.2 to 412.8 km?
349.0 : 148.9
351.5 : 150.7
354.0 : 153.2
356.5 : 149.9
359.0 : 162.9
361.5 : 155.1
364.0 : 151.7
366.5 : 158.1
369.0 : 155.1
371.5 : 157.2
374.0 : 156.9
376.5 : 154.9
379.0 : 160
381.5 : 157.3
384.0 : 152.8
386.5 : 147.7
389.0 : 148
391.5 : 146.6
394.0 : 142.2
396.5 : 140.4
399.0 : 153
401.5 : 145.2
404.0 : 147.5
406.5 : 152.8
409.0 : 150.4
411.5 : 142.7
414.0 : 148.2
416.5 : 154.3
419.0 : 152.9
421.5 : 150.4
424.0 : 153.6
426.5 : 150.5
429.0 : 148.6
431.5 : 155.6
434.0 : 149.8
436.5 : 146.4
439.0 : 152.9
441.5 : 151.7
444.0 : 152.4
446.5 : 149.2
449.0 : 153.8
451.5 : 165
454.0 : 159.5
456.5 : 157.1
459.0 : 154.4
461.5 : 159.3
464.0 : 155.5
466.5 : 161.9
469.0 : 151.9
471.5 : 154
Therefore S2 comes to 148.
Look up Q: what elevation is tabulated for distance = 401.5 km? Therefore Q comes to 145.2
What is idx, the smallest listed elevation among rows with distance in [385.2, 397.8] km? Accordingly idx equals 140.4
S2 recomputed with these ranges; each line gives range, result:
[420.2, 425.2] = 152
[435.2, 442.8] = 150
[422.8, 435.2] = 152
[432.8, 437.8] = 148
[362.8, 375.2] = 156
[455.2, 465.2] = 157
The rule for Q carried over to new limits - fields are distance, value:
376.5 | 154.9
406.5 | 152.8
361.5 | 155.1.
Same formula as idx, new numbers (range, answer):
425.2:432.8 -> 148.6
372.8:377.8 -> 154.9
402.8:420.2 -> 142.7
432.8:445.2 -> 146.4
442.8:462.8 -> 149.2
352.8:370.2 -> 149.9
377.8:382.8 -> 157.3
